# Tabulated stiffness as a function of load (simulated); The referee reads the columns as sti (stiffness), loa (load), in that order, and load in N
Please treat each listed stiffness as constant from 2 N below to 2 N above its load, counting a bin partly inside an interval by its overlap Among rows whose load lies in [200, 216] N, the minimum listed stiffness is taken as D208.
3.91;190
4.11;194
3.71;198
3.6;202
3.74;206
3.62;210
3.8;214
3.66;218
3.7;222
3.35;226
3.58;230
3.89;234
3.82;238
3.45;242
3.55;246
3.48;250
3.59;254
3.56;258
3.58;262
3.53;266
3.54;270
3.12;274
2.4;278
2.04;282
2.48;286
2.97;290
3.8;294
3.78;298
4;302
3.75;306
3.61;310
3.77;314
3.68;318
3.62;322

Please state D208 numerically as 3.6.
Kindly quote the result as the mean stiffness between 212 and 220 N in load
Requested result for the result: 3.73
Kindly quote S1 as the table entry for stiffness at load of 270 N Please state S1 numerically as 3.54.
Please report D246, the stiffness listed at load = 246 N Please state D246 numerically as 3.55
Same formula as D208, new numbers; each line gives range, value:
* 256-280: 2.4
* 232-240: 3.82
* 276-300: 2.04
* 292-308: 3.75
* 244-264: 3.48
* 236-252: 3.45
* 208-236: 3.35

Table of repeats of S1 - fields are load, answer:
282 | 2.04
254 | 3.59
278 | 2.4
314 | 3.77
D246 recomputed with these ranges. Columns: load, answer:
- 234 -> 3.89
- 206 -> 3.74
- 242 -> 3.45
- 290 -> 2.97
